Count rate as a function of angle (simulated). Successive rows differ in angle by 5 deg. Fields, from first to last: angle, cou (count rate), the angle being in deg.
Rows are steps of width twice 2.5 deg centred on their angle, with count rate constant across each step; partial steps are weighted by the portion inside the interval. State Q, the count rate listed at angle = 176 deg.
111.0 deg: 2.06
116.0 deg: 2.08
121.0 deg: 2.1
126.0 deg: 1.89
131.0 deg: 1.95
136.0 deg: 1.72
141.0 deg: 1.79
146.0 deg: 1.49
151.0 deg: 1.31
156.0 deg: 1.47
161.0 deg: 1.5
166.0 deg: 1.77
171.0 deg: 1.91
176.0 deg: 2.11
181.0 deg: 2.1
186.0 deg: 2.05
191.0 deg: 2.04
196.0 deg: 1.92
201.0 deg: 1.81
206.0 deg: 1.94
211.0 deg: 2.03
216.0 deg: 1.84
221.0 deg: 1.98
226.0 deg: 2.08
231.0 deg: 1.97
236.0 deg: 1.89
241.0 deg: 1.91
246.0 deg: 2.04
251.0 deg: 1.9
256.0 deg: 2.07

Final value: 2.11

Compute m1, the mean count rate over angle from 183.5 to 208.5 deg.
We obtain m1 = 1.95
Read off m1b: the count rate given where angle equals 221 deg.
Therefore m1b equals 1.98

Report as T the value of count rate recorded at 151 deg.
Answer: 1.31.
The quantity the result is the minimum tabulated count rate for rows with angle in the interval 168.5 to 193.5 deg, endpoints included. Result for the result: 1.91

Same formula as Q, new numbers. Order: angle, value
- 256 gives 2.07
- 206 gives 1.94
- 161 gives 1.5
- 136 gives 1.72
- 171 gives 1.91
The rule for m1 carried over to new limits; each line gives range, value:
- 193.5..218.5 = 1.91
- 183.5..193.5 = 2.04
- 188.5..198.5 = 1.98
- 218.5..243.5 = 1.97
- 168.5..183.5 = 2.04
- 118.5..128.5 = 1.99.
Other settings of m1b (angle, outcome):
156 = 1.47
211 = 2.03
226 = 2.08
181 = 2.1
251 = 1.9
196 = 1.92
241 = 1.91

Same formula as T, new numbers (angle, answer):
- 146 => 1.49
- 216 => 1.84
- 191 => 2.04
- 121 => 2.1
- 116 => 2.08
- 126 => 1.89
